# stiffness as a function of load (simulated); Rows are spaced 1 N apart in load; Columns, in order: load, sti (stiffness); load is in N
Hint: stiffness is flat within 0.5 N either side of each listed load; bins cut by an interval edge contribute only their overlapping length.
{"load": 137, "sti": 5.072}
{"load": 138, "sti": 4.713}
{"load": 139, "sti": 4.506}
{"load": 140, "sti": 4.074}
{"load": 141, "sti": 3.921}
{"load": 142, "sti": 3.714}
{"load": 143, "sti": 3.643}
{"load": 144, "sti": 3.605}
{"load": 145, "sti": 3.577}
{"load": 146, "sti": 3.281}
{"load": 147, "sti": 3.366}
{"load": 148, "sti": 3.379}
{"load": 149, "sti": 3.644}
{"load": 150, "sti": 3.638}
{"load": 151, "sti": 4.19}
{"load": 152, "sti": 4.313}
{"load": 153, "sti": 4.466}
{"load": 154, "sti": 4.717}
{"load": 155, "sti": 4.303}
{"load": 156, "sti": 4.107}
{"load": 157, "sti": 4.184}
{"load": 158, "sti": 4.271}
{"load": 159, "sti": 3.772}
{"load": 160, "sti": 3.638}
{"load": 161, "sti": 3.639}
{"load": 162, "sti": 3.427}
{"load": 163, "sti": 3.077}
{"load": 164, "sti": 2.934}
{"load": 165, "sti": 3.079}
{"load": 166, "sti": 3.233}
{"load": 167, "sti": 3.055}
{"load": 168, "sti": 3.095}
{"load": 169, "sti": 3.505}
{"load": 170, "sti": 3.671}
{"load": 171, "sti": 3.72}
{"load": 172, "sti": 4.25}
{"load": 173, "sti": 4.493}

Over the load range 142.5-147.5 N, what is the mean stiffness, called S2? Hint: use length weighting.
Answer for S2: 3.49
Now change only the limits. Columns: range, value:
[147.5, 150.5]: 3.55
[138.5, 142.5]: 4.05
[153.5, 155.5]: 4.51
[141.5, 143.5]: 3.68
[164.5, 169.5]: 3.19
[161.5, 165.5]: 3.13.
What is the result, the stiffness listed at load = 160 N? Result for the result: 3.638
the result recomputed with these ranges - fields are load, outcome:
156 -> 4.107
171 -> 3.72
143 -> 3.643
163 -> 3.077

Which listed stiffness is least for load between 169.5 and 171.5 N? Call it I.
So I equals 3.671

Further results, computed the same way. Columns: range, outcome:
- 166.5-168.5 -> 3.055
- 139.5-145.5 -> 3.577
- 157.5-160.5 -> 3.638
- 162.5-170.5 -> 2.934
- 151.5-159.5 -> 3.772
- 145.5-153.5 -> 3.281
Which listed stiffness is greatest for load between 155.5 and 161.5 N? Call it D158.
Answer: 4.271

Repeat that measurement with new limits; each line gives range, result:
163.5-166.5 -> 3.233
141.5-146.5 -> 3.714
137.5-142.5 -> 4.713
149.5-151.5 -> 4.19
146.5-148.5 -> 3.379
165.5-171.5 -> 3.72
